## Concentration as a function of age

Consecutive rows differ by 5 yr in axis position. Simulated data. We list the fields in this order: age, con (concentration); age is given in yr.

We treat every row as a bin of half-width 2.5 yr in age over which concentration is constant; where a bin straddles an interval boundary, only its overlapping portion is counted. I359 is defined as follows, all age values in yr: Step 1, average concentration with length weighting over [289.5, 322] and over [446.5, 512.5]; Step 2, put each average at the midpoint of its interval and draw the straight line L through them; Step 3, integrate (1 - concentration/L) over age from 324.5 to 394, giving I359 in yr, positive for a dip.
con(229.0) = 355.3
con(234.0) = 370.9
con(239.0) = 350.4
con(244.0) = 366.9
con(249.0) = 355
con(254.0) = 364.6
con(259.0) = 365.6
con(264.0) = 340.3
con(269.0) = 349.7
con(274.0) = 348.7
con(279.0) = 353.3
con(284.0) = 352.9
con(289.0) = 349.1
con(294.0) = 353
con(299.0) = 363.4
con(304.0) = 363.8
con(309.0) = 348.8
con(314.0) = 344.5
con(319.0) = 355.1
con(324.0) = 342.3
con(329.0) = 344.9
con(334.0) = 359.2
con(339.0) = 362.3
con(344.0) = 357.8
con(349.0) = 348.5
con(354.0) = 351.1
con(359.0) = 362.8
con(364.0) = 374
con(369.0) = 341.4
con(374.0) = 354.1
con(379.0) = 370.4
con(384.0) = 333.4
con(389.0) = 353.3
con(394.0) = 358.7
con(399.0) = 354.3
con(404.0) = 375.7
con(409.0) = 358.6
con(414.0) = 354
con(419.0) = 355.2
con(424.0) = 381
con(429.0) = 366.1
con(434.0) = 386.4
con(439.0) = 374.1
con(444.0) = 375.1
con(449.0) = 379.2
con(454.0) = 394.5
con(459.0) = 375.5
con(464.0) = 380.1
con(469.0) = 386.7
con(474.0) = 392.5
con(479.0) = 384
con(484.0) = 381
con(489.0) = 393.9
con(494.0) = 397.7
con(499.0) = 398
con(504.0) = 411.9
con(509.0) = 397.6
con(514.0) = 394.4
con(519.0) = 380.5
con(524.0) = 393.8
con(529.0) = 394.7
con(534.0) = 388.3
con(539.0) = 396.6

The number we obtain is 2.0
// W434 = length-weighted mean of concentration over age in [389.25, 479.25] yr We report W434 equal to 373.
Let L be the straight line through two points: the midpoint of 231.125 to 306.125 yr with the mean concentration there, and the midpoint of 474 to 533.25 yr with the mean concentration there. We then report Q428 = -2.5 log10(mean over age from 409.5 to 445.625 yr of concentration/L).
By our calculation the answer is 0.03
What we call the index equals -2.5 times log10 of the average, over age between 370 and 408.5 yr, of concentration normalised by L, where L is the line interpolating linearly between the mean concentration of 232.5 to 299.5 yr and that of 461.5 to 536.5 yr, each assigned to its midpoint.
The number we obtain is 0.05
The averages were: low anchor 356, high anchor 392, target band 357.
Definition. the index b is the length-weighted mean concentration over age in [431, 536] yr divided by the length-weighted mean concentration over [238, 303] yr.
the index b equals 1.09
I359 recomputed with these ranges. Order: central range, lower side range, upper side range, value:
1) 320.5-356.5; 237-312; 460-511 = 1.35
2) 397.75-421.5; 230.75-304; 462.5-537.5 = 1.14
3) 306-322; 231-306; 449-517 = 0.62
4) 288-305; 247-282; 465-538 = 0.07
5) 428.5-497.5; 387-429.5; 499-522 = -0.70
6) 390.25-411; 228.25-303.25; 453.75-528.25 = 0.85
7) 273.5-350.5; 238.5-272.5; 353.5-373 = 0.83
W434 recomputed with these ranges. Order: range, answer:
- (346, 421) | 356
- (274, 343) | 353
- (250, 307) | 355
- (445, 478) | 384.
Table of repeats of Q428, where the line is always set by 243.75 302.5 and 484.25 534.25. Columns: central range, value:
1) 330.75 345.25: 0.02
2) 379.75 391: 0.08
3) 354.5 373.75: 0.04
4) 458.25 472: 0.02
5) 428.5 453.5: 0.01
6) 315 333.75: 0.05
